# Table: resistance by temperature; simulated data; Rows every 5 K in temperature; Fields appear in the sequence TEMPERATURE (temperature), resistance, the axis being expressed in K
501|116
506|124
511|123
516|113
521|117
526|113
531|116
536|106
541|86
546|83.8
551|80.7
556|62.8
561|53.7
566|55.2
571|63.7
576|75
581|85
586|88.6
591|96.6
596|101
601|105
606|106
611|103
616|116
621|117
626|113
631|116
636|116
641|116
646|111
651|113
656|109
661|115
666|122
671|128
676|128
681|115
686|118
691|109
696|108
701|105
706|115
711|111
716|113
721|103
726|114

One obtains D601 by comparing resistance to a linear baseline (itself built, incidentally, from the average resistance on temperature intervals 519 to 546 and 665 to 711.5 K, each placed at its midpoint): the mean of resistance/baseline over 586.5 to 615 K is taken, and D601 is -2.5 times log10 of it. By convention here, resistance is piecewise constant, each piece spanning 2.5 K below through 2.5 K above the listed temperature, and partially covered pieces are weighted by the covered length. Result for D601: 0.08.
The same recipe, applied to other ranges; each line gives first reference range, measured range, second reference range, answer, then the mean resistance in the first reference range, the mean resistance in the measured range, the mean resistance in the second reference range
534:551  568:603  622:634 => 0.18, 89.9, 87.1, 115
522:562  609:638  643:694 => -0.06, 90.1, 114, 117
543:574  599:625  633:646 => -0.11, 67.1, 110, 115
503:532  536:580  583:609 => 0.43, 118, 72.7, 99.2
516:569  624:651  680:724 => -0.13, 88.4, 114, 111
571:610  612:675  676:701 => -0.12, 92.3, 116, 113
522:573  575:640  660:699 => -0.05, 83.3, 104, 118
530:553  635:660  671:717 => -0.05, 93.4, 113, 114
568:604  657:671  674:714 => -0.12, 87.6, 119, 113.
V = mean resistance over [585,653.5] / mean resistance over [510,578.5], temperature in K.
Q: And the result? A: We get 1.23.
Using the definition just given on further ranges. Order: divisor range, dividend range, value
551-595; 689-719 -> 1.49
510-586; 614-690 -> 1.32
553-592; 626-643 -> 1.61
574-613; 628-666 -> 1.20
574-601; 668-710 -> 1.27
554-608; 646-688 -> 1.46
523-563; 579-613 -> 1.11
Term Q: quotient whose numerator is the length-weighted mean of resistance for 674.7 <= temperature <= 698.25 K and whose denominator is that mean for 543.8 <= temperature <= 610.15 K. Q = 1.4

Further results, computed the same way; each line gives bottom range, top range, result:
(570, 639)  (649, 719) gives 1.14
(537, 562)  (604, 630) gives 1.46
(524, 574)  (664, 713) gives 1.42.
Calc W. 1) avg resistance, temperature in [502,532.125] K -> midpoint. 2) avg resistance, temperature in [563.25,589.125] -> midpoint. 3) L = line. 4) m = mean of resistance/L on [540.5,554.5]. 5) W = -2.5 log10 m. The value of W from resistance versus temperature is 0.167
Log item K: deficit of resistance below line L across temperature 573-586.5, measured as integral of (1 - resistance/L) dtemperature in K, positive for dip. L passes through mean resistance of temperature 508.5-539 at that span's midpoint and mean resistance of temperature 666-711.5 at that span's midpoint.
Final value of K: 3.9 K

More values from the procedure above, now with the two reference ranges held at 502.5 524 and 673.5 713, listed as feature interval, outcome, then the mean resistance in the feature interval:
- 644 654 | 0.27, 112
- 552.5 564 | 5.63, 60.1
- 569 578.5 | 3.85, 69.6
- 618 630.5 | 0.05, 115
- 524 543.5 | 2.19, 105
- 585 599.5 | 2.47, 96.8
